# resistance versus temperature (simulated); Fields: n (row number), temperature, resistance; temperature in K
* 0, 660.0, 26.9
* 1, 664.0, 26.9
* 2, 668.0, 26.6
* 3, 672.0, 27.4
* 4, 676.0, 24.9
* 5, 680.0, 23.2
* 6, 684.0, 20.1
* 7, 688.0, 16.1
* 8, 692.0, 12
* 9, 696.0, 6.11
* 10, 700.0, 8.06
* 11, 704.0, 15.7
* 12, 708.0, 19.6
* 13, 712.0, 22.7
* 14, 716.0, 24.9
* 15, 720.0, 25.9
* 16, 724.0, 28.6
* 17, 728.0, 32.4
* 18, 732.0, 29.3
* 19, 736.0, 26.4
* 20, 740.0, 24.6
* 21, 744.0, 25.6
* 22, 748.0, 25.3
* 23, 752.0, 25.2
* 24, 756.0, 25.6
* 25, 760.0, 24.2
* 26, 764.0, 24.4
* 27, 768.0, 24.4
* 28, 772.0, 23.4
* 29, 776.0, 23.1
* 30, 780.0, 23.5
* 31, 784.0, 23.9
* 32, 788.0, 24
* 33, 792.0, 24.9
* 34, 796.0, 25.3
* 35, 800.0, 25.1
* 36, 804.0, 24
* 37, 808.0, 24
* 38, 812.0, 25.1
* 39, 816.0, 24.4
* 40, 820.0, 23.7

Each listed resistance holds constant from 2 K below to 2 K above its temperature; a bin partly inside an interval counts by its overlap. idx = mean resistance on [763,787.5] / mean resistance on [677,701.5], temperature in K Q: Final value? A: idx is 1.60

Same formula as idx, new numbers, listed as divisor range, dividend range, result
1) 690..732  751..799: 1.21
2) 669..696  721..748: 1.39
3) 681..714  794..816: 1.61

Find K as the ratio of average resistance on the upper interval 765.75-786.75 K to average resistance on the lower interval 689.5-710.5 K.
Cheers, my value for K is 1.9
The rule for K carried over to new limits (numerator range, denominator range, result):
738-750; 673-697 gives 1.40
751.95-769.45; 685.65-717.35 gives 1.59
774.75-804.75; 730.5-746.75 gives 0.92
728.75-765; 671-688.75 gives 1.15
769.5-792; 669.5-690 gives 1.06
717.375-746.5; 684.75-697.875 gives 2.23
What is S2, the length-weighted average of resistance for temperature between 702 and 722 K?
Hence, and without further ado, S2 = 21.8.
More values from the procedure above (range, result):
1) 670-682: 25.2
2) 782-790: 23.9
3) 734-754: 25.4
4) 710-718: 23.8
